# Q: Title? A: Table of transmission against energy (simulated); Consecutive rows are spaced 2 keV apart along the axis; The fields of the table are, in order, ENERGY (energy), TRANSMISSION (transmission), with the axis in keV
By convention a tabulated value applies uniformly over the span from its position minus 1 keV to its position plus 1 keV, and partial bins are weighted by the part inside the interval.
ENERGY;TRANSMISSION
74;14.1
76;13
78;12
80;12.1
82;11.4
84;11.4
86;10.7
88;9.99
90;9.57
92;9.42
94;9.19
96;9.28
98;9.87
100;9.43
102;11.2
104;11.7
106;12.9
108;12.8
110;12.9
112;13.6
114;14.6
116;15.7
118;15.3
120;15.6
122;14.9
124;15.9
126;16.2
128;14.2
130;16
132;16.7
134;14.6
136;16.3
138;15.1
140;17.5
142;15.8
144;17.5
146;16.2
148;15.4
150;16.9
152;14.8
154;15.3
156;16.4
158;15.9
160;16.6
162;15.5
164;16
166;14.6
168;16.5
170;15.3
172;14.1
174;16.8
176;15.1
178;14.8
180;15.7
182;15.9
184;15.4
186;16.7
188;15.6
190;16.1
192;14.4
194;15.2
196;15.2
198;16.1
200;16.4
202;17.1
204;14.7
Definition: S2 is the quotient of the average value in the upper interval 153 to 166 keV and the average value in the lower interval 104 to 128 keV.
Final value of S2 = 1.10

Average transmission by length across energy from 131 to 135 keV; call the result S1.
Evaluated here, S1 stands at 15.6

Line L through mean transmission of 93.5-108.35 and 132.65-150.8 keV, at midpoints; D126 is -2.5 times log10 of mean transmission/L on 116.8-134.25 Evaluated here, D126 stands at -0.11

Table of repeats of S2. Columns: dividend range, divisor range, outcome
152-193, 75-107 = 1.44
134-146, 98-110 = 1.41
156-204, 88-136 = 1.20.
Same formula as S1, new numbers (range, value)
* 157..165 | 16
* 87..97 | 9.49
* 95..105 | 10.3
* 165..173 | 15.1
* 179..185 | 15.7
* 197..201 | 16.2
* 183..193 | 15.6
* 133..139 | 15.3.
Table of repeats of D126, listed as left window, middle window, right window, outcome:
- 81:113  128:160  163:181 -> -0.16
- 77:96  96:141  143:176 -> -0.09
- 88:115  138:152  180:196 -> -0.21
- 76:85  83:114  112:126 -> 0.22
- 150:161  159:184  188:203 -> 0.02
